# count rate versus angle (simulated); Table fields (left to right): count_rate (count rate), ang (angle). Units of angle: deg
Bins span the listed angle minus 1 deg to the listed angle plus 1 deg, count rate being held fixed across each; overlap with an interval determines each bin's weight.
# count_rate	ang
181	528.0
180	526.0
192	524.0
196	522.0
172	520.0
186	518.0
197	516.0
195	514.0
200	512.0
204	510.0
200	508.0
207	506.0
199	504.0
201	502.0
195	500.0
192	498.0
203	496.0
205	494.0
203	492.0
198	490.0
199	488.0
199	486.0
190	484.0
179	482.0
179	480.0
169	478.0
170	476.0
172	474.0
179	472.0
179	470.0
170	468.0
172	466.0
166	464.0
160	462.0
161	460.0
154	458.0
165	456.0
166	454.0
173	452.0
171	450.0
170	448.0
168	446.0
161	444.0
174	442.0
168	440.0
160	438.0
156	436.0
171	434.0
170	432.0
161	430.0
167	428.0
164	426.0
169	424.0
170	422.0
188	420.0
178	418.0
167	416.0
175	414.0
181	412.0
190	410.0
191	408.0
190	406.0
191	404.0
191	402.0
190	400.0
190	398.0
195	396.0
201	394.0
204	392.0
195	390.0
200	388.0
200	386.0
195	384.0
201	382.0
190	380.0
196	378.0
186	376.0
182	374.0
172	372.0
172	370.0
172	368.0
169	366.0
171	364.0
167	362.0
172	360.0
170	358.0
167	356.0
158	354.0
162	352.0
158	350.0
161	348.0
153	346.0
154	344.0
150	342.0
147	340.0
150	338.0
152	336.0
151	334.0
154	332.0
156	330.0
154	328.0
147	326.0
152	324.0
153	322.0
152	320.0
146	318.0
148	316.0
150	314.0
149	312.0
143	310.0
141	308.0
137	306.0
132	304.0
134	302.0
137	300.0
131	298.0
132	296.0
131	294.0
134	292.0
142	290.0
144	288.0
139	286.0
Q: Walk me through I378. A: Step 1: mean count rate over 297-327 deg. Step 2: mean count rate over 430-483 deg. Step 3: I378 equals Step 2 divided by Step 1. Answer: 1.17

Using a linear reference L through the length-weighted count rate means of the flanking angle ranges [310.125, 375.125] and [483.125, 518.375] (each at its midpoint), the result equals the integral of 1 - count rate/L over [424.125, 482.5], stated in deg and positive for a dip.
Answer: 5.8 deg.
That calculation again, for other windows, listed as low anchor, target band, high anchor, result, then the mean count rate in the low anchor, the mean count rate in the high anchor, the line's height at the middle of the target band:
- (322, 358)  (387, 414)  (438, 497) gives -4.47 deg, 155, 176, 165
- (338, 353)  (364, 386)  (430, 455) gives -3.50 deg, 155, 167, 158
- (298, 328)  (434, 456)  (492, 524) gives 1.59 deg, 144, 197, 180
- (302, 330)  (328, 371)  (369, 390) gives 2.29 deg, 146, 190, 169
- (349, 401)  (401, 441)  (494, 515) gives 2.85 deg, 182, 200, 188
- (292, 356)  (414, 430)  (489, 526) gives 0.21 deg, 148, 196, 174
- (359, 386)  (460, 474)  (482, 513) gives 1.75 deg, 181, 199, 195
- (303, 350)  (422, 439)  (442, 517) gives 0.70 deg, 149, 183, 172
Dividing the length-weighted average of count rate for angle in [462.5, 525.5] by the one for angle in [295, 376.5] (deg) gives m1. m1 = 1.22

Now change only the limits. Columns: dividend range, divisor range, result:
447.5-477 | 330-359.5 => 1.08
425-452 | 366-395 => 0.88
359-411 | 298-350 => 1.27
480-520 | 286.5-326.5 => 1.39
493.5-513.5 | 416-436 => 1.18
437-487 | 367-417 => 0.91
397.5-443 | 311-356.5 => 1.15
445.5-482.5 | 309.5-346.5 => 1.13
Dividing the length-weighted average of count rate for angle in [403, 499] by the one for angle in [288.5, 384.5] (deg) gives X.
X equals 1.1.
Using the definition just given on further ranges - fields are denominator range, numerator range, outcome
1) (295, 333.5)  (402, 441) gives 1.21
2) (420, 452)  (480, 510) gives 1.18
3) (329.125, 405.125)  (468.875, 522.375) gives 1.09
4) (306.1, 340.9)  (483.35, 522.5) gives 1.32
